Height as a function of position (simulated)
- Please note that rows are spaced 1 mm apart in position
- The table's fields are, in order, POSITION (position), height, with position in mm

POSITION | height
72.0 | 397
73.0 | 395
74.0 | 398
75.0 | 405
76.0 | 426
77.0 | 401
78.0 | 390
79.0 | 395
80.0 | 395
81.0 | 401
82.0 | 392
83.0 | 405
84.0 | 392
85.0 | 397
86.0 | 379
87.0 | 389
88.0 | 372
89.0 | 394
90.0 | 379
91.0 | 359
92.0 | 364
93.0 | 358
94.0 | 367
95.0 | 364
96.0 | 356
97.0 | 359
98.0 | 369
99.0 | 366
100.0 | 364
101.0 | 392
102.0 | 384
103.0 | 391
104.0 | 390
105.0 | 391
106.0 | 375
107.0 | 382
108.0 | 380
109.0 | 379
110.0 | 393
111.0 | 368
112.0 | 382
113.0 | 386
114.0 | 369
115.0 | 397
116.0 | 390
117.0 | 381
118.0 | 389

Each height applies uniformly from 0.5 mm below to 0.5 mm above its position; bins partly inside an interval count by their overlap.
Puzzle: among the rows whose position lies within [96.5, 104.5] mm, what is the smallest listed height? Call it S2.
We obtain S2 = 359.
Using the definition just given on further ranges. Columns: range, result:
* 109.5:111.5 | 368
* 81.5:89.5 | 372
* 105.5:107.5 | 375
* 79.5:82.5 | 392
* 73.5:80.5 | 390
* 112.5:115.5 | 369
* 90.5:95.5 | 358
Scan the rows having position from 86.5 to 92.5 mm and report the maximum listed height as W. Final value 394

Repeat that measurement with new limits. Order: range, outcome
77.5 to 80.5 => 395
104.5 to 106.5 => 391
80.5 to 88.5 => 405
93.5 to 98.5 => 369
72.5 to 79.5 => 426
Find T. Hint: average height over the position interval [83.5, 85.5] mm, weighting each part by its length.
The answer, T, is 394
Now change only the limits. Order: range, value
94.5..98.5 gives 362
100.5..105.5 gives 390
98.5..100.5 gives 365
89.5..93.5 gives 365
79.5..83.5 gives 398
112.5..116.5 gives 386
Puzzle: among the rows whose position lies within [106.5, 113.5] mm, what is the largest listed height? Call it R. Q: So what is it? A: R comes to 393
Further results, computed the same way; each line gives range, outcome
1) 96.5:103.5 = 392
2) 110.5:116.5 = 397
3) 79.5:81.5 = 401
